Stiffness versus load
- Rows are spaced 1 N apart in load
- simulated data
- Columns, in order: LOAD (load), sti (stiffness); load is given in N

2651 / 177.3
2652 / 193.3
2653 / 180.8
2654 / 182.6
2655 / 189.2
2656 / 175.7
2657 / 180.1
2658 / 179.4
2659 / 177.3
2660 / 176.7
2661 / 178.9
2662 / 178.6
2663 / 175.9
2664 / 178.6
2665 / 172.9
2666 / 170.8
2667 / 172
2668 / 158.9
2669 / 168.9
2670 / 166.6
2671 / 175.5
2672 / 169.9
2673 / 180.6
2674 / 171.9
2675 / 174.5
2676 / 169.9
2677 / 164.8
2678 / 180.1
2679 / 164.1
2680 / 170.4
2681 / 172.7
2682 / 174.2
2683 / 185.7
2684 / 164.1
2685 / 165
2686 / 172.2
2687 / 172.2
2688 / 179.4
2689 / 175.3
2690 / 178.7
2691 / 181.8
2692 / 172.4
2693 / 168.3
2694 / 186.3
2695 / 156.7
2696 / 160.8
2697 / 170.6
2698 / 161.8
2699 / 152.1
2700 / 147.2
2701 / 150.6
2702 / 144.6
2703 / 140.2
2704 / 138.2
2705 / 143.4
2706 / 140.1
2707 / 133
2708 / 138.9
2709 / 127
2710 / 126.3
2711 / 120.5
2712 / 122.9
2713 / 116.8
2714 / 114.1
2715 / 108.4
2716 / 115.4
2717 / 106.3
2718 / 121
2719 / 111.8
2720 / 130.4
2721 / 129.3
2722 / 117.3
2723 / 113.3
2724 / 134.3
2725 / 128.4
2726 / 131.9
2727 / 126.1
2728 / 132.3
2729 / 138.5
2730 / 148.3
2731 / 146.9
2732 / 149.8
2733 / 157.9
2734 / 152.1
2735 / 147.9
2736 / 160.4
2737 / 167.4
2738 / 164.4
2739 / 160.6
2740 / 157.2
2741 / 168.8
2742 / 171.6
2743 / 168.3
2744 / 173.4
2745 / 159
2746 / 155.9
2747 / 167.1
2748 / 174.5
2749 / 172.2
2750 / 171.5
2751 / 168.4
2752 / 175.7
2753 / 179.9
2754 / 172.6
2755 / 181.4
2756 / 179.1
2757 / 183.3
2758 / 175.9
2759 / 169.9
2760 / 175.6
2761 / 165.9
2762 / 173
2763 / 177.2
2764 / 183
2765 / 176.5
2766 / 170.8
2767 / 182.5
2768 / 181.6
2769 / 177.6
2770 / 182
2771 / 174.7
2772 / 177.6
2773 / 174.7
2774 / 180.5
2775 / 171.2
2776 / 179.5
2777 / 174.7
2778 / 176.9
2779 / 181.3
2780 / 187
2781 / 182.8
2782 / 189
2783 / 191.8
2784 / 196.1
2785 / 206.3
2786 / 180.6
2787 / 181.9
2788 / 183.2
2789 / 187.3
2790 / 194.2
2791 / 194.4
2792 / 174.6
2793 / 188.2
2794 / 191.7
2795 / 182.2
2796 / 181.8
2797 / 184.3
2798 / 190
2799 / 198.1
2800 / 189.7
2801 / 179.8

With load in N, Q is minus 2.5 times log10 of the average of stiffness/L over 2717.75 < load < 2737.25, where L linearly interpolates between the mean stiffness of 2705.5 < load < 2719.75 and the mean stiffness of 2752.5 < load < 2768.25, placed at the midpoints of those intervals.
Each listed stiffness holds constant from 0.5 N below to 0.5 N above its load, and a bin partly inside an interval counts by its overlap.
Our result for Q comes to 0.02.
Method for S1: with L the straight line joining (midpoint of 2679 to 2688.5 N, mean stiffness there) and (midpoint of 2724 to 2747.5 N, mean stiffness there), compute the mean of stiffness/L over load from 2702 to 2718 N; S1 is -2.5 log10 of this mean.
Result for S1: 0.27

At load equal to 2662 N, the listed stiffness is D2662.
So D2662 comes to 178.6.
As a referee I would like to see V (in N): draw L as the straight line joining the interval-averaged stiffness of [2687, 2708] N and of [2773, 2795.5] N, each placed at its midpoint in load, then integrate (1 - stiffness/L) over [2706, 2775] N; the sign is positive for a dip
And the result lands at 7.3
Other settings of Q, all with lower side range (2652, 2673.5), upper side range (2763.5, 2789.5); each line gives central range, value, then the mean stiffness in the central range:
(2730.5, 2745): 0.12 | 160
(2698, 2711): 0.26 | 140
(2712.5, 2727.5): 0.43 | 120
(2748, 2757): 0.03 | 176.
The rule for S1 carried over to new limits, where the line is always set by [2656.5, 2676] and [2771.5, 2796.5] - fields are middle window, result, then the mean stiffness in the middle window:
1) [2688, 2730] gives 0.26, 140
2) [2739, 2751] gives 0.09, 167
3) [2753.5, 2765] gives 0.04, 176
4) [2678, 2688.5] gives 0.02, 172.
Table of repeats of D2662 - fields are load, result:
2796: 181.8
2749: 172.2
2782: 189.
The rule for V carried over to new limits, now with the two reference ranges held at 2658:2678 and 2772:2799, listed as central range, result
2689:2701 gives 0.6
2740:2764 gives 1.3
